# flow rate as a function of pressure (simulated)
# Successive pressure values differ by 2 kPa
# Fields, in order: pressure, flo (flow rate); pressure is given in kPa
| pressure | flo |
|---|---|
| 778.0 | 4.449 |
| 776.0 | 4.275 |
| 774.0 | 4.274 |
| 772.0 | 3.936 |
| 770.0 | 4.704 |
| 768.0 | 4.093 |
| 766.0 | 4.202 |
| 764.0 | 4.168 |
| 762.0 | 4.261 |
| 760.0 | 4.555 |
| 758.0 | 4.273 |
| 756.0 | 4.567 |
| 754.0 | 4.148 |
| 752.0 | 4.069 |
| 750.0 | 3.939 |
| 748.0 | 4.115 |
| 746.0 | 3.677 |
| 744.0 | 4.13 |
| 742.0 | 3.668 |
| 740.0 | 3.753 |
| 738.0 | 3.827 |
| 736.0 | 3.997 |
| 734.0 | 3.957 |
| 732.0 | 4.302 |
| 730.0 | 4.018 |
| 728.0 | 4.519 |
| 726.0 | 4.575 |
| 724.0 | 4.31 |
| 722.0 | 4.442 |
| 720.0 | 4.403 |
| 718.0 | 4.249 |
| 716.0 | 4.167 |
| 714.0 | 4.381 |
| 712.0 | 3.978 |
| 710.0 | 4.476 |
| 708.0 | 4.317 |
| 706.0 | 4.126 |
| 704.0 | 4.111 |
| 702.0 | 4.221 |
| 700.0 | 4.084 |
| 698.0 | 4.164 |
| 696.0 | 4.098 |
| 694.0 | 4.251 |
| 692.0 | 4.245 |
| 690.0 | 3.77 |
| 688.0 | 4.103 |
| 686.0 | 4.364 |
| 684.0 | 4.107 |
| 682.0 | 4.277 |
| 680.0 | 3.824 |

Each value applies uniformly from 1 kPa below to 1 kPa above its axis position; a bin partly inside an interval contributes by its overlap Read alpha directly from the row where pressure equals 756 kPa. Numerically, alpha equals 4.567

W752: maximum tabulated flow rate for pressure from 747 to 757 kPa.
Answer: 4.567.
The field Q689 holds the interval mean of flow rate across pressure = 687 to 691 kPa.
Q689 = 3.94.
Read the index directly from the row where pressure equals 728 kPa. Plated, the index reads 4.519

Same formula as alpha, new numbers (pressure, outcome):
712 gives 3.978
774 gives 4.274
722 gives 4.442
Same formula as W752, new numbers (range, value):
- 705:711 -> 4.476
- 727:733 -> 4.519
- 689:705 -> 4.251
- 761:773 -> 4.704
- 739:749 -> 4.13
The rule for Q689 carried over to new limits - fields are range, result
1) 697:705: 4.14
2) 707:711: 4.4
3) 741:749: 3.9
